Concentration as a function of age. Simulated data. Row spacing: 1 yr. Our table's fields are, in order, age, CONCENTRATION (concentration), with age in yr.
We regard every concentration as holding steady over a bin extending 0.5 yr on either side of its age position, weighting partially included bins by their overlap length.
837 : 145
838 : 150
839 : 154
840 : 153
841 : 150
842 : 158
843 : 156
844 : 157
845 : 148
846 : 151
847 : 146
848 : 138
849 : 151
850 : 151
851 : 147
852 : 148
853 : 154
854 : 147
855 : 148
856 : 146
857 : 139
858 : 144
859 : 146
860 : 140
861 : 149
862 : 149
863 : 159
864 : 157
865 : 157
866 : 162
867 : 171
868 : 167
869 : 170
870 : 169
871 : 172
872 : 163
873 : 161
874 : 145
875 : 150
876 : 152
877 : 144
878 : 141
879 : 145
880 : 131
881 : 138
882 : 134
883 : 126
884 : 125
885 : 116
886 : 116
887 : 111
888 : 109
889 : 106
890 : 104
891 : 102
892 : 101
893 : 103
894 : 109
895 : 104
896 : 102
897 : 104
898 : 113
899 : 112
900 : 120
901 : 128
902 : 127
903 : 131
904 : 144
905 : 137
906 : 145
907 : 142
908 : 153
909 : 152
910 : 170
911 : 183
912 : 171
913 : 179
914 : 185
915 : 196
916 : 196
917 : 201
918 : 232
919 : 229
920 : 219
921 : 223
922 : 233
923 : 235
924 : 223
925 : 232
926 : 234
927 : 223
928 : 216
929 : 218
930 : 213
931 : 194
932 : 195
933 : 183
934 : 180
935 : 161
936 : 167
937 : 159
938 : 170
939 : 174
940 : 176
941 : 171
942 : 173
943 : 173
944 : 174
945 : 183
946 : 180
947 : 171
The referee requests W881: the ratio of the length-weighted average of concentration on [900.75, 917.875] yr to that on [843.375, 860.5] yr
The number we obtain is 1.11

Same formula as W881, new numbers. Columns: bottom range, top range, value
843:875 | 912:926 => 1.39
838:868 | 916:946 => 1.31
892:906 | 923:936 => 1.74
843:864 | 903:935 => 1.30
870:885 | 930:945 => 1.22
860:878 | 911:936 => 1.31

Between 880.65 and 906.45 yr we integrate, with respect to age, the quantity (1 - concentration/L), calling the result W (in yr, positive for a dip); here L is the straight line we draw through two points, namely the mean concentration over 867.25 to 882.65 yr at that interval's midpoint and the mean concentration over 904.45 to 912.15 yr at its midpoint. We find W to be 6.1 yr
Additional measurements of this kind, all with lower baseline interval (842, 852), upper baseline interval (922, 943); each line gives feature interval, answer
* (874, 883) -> 1.4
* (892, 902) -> 3.7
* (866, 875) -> -0.1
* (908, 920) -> -0.3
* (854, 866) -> 0.6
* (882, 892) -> 3.4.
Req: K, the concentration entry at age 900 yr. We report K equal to 120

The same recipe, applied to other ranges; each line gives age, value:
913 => 179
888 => 109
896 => 102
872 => 163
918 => 232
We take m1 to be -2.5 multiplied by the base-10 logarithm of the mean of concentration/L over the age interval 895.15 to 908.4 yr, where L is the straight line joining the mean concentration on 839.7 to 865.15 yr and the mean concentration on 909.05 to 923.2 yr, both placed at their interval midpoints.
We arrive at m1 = 0.440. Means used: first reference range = 149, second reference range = 201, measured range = 127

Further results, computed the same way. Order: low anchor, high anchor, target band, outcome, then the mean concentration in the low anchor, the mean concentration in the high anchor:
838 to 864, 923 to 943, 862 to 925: 0.14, 149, 193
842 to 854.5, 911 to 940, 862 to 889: 0.15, 150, 201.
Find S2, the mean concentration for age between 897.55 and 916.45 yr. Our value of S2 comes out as 152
